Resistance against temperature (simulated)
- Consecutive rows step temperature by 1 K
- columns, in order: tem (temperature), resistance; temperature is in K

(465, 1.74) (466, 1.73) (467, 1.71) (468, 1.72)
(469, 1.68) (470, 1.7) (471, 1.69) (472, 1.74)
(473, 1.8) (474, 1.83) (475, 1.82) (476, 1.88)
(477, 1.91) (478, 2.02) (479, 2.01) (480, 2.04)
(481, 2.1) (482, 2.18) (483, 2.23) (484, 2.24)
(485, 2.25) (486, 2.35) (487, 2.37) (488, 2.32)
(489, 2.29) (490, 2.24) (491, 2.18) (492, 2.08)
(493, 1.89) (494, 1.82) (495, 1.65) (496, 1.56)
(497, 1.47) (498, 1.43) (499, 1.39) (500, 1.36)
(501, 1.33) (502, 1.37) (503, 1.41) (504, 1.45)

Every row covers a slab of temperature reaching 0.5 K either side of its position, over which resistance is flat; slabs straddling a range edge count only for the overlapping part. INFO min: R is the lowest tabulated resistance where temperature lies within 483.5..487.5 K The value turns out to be 2.24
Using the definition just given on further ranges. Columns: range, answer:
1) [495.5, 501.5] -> 1.33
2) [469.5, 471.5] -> 1.69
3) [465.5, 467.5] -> 1.71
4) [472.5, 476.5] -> 1.8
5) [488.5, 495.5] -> 1.65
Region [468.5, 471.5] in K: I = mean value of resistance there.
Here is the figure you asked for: 1.69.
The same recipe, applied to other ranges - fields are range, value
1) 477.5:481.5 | 2.04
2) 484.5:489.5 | 2.32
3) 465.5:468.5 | 1.72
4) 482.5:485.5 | 2.24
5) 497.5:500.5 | 1.39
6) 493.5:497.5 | 1.62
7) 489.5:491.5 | 2.21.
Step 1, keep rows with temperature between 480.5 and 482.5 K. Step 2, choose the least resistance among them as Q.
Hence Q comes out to 2.1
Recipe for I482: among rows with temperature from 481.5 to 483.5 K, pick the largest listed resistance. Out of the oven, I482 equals 2.23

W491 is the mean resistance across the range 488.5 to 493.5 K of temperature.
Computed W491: 2.14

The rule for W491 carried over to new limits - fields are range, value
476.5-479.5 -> 1.98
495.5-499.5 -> 1.46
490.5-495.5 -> 1.92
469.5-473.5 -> 1.73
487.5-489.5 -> 2.3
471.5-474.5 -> 1.79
